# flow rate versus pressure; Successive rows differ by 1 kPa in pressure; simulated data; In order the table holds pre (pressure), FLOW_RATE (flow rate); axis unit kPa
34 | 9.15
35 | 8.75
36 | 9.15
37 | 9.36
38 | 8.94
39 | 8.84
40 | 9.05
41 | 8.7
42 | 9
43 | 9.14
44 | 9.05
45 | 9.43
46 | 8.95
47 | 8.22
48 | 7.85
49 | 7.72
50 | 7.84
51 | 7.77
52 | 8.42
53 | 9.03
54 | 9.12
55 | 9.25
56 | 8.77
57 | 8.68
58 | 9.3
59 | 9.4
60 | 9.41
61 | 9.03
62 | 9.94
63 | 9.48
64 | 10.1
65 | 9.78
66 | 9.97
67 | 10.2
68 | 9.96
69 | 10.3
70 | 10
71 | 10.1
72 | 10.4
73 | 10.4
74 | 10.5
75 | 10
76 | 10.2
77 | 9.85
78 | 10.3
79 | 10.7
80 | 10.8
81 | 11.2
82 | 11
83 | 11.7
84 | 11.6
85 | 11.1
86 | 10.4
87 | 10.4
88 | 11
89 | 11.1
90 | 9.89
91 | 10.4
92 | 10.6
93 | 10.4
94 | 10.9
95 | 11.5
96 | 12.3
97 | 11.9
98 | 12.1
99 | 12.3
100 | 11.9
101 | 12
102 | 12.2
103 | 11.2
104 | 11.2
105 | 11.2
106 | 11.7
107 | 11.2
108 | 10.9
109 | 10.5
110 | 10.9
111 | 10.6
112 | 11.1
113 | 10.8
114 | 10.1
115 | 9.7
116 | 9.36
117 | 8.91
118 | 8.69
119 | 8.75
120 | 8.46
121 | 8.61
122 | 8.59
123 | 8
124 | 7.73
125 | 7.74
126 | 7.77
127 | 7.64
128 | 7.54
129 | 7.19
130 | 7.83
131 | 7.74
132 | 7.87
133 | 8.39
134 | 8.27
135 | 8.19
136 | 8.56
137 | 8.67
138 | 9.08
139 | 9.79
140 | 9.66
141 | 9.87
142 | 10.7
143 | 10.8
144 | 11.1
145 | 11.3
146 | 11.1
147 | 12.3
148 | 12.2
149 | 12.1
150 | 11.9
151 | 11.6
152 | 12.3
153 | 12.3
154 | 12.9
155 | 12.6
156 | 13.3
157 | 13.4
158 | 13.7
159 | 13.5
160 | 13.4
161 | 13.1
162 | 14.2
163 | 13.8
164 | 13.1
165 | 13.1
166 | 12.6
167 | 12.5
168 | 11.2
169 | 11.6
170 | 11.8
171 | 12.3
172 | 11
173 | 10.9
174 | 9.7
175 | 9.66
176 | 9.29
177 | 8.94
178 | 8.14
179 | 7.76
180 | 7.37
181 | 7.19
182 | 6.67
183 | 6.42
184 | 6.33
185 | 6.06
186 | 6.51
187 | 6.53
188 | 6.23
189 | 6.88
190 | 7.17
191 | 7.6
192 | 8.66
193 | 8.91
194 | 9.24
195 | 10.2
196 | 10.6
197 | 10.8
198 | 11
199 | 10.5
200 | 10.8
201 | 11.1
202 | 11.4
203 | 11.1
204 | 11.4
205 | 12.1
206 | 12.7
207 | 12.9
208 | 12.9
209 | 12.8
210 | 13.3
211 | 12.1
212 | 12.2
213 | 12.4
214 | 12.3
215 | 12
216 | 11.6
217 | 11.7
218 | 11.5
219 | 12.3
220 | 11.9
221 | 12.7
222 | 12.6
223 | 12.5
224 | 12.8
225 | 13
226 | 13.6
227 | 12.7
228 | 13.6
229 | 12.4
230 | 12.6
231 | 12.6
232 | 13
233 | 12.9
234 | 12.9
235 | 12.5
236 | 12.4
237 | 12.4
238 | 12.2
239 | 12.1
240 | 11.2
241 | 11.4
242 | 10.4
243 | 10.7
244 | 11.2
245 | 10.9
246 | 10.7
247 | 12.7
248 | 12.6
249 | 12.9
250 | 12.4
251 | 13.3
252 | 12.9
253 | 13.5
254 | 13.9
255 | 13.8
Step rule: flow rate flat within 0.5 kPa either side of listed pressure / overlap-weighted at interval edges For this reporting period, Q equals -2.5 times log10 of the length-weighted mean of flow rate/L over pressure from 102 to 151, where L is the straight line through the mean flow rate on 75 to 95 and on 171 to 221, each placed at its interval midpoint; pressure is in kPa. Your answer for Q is 0.08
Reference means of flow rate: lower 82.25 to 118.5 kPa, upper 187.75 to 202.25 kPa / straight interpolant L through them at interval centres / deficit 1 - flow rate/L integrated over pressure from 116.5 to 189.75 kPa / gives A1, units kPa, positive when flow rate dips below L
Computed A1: 1.4 kPa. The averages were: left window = 10.9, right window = 9.43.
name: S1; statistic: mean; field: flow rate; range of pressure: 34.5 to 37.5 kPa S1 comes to 9.09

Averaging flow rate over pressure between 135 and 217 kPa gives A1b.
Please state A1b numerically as 10.7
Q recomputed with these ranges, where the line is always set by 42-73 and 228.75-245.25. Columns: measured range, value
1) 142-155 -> -0.11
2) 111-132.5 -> 0.18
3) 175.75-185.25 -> 0.44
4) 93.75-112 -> -0.16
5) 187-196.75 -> 0.33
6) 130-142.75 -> 0.18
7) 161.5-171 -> -0.16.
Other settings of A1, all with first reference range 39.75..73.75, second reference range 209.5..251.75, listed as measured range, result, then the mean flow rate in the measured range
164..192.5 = 5.8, 9.01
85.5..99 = -1.6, 11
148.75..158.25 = -1.4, 12.6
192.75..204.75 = 1.1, 10.7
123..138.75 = 3.7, 8.04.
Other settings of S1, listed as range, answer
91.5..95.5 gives 10.8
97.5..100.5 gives 12.1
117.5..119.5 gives 8.72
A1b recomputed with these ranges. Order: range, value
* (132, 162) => 11.2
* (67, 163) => 10.6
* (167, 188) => 8.8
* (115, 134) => 8.2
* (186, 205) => 9.44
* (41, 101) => 10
